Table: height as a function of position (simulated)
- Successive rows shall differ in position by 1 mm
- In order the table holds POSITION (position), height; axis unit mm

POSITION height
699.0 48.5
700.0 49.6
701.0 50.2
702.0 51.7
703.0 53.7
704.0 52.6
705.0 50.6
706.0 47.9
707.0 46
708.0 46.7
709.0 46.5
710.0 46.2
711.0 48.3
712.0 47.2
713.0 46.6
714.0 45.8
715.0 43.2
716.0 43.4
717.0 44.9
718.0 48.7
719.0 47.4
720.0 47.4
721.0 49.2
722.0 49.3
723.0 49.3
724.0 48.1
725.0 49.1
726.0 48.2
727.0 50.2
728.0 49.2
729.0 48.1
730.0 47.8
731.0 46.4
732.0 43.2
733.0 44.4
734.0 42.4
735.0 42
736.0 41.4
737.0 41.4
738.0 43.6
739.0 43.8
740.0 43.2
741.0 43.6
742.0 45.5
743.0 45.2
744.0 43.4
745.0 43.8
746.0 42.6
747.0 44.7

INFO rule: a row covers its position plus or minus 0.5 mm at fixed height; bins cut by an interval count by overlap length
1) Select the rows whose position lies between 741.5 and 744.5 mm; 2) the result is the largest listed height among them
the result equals 45.5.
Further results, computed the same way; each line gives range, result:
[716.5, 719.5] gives 48.7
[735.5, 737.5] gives 41.4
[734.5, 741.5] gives 43.8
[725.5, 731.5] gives 50.2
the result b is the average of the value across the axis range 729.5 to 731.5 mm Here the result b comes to 47.1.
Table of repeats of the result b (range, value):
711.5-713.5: 46.9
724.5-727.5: 49.2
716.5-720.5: 47.1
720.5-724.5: 49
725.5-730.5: 48.7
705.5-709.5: 46.8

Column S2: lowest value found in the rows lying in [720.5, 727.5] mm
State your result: 48.1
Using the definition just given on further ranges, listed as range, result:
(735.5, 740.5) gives 41.4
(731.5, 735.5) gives 42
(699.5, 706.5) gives 47.9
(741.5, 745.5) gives 43.4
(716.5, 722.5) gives 44.9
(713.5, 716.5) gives 43.2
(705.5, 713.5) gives 46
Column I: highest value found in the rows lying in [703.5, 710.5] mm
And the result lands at 52.6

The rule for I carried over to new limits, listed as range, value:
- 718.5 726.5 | 49.3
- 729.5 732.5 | 47.8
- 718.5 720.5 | 47.4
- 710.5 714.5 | 48.3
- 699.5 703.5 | 53.7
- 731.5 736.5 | 44.4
